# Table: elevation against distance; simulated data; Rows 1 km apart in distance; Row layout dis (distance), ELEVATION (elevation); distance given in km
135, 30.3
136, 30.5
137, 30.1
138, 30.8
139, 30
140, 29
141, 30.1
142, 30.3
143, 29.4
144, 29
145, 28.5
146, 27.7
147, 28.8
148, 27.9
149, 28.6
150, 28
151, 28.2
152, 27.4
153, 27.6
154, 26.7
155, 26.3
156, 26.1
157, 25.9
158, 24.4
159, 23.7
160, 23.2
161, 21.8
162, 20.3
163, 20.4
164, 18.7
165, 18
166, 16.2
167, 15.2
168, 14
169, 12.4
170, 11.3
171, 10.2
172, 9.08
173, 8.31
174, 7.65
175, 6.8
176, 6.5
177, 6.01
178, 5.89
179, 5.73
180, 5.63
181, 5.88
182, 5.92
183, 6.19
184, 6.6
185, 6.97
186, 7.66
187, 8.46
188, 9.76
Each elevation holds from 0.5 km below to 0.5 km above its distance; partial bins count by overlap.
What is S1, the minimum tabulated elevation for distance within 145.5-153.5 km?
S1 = 27.4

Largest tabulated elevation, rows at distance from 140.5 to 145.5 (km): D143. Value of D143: 30.3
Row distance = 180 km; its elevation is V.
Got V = 5.63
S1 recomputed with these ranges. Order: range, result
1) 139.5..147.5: 27.7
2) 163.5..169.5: 12.4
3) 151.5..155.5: 26.3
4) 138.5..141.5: 29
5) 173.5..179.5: 5.73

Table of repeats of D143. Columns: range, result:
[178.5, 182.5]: 5.92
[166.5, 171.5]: 15.2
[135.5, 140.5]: 30.8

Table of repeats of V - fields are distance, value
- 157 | 25.9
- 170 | 11.3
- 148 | 27.9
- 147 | 28.8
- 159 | 23.7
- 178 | 5.89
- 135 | 30.3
